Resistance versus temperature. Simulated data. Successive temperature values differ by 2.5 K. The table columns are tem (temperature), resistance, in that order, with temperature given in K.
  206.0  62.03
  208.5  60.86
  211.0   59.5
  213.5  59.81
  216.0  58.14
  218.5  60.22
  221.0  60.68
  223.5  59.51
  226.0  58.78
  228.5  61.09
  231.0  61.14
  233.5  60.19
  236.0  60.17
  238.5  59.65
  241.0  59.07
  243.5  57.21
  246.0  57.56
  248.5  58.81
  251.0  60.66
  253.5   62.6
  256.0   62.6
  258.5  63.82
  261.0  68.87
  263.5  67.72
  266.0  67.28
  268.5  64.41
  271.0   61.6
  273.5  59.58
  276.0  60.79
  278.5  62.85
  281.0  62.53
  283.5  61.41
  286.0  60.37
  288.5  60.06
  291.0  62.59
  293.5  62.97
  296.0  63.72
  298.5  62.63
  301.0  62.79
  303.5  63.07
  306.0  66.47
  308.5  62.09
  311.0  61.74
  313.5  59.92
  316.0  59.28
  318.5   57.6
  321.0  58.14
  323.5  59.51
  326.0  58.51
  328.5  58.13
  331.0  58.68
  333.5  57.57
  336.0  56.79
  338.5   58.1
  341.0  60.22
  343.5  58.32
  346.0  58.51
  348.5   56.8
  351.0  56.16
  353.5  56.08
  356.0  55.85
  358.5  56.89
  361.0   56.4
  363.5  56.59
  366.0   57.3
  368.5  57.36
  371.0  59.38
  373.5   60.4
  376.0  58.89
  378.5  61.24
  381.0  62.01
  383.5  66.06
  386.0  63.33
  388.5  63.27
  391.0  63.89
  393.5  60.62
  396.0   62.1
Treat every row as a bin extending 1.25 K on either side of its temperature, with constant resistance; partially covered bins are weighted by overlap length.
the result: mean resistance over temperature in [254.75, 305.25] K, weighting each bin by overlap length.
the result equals 63.1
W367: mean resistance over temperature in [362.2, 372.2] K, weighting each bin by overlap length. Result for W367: 57.6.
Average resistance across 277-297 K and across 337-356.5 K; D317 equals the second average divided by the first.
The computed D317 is 0.9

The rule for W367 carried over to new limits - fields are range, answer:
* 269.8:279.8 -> 61.2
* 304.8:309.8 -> 64.2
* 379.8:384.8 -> 64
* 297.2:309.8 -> 63.4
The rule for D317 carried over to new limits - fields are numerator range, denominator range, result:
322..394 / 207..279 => 0.96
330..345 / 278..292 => 0.95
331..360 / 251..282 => 0.90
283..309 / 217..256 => 1.05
